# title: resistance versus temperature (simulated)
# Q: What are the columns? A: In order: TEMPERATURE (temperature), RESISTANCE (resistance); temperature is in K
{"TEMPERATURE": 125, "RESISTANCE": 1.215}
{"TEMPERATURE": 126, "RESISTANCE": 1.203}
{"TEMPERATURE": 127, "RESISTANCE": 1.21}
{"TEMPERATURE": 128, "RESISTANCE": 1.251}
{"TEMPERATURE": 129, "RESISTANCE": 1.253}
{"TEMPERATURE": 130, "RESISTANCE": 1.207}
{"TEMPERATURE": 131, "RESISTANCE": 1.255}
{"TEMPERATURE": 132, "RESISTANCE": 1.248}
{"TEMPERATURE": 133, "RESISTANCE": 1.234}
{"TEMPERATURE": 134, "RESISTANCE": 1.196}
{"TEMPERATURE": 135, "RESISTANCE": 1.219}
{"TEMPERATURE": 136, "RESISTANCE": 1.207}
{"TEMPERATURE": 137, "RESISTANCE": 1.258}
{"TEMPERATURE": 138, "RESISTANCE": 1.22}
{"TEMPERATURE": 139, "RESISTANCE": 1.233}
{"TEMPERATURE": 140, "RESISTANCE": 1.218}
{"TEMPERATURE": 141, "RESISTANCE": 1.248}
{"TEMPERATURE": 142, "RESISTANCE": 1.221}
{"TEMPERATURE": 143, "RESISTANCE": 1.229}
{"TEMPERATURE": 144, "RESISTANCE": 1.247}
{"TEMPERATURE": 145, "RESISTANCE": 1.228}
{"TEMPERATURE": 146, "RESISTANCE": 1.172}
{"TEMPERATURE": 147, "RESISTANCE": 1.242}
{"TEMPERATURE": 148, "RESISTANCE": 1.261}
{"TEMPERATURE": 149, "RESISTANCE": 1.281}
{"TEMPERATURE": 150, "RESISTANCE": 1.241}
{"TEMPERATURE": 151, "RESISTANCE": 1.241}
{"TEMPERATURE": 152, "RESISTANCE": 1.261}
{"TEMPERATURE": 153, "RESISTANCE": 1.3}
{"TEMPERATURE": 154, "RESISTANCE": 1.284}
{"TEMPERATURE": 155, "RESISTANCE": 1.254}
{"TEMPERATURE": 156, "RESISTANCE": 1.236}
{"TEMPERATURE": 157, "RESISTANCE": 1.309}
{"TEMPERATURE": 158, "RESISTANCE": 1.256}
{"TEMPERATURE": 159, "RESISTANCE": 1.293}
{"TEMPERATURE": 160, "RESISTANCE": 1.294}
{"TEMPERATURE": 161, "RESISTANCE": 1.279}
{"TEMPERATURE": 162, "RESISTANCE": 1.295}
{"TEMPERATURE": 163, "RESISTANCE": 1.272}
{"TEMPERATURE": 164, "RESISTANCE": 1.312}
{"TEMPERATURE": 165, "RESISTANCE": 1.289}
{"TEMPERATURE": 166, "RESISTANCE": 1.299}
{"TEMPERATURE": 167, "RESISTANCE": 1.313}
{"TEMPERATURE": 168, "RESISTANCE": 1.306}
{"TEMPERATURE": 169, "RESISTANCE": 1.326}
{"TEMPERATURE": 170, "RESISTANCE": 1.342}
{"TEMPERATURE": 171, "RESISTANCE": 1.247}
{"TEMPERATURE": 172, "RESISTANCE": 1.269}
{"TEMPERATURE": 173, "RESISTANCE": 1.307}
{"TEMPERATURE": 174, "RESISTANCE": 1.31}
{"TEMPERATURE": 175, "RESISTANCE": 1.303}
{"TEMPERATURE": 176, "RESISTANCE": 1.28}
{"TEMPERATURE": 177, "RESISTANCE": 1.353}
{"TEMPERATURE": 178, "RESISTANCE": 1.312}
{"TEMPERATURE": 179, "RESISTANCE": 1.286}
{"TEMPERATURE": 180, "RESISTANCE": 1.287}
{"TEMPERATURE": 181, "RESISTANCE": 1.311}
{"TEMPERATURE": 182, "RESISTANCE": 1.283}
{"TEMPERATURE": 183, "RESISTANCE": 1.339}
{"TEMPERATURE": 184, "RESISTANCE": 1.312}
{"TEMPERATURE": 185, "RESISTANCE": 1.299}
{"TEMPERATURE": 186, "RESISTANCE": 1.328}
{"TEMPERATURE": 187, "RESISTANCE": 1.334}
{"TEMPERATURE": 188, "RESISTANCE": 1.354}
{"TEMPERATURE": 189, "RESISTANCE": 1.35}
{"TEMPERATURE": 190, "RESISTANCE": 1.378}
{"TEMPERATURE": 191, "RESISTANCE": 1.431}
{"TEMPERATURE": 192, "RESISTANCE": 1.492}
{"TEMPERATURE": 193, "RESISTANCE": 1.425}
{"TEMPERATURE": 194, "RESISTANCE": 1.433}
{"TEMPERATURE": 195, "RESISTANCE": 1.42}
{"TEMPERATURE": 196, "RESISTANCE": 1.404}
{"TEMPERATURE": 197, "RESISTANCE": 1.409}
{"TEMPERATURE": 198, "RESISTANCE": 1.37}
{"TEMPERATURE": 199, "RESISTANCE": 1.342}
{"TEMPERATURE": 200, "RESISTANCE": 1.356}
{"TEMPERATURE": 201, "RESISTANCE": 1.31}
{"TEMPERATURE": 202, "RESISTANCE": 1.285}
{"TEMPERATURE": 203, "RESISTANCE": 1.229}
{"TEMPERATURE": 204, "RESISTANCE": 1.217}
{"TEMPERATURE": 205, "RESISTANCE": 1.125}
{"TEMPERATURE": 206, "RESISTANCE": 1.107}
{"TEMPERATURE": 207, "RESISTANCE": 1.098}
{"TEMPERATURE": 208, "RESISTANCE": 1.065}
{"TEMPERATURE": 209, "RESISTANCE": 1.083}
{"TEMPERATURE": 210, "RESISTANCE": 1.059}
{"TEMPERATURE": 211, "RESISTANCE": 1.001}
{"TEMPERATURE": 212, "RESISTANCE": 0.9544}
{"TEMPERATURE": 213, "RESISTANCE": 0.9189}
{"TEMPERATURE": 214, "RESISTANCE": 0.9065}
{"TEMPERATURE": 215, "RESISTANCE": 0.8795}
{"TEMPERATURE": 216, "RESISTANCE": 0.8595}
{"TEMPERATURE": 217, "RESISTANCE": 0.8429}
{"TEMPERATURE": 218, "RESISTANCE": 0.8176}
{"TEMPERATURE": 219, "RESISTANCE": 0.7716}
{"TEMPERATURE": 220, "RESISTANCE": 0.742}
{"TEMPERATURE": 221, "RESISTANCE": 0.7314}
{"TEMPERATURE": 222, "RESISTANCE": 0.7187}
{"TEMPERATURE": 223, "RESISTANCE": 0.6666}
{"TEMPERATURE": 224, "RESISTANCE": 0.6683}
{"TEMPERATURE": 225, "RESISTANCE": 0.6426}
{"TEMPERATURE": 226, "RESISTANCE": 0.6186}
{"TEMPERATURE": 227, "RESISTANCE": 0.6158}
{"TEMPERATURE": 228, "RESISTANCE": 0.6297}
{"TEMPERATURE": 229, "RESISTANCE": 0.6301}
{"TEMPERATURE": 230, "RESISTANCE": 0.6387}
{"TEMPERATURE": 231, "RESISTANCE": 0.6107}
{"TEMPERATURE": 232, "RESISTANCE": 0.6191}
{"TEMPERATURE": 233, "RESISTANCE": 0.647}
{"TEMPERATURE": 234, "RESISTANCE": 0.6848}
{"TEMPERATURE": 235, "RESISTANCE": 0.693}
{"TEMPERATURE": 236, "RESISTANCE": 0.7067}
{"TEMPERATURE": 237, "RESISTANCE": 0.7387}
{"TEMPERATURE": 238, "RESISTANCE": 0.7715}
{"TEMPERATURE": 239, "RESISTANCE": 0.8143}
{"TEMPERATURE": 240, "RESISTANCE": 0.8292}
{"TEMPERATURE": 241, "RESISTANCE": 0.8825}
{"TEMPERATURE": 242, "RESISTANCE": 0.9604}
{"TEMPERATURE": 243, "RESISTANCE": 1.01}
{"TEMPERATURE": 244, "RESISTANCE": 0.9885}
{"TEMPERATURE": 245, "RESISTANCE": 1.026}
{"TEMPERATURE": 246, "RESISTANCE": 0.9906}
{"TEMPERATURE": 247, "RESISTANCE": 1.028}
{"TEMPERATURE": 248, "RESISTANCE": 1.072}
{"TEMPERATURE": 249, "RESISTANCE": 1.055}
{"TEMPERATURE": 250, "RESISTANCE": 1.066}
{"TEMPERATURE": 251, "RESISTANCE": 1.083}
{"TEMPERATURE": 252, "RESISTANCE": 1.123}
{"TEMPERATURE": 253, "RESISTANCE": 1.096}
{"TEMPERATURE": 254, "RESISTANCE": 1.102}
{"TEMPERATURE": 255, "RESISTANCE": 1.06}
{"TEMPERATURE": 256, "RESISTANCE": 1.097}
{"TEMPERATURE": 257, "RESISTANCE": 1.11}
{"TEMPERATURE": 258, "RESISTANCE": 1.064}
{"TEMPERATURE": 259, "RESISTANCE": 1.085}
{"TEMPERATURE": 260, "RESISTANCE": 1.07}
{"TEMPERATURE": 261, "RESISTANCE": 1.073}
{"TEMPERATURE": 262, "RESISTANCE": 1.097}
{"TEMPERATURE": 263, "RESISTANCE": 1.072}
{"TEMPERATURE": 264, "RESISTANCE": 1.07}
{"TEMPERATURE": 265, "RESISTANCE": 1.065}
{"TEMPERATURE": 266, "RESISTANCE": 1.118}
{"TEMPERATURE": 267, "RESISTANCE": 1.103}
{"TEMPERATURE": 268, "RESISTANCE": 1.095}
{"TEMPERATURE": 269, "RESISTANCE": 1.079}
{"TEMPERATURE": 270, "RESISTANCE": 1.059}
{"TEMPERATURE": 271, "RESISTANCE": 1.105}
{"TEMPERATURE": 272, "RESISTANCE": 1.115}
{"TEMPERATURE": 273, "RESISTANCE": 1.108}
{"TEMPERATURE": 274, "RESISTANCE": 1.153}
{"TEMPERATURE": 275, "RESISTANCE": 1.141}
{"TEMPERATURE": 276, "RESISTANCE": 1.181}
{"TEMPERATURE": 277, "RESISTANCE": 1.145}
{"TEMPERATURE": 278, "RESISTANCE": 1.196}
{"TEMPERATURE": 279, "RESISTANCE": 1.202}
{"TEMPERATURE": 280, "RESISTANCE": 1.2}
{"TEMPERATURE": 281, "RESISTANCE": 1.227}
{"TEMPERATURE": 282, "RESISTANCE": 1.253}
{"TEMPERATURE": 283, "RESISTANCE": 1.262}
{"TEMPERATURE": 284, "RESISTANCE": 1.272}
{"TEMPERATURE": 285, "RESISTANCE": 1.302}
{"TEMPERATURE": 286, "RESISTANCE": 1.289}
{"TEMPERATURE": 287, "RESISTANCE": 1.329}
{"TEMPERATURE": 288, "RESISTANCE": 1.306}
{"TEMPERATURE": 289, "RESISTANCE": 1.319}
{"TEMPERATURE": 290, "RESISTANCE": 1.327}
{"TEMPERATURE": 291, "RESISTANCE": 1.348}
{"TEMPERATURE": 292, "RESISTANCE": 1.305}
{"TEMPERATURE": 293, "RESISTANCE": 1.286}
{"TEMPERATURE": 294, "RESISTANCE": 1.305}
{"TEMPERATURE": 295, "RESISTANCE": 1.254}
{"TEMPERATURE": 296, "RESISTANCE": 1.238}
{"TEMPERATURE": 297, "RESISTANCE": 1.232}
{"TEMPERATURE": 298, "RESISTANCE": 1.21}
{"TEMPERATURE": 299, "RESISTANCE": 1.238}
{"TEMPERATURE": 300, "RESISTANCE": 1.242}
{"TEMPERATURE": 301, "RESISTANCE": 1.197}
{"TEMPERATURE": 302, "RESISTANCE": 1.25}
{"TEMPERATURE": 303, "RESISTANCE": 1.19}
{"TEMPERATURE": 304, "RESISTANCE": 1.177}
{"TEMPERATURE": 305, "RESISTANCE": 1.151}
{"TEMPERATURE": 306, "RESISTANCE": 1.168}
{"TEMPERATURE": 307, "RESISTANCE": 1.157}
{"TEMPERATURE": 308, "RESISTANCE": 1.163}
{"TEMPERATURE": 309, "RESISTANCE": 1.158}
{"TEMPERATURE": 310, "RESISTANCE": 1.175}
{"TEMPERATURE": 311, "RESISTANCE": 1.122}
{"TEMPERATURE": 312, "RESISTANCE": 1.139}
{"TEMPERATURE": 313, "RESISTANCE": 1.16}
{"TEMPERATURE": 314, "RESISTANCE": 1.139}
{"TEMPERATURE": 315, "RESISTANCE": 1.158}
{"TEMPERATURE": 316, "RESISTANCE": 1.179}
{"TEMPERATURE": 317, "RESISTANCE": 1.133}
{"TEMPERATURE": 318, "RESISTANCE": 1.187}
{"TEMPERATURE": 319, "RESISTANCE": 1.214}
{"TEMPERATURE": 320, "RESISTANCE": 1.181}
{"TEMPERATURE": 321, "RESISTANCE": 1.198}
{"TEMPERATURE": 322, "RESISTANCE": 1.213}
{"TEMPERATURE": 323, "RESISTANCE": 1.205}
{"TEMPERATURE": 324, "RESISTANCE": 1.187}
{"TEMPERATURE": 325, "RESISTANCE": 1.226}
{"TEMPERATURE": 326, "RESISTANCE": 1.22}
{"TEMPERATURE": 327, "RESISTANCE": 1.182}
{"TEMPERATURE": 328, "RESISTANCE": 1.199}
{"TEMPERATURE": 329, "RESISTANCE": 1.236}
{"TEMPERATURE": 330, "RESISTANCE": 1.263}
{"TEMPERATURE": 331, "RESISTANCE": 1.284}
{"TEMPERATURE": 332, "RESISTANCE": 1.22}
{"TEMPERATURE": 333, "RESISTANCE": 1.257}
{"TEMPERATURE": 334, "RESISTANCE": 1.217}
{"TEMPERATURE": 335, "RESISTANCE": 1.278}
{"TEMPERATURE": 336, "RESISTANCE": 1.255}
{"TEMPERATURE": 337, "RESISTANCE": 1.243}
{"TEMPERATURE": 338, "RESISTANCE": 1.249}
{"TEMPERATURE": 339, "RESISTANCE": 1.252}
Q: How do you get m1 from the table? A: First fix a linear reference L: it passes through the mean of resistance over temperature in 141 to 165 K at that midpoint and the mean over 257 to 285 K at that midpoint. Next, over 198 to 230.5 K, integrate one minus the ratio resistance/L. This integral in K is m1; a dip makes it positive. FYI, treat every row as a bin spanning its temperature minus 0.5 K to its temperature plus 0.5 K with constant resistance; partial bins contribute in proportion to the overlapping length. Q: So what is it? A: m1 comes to 7.3 K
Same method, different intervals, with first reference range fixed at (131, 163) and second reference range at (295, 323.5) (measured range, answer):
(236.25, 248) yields 2.88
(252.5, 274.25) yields 2.06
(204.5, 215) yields 1.72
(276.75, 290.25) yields -0.72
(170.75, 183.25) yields -0.63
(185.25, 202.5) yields -2.04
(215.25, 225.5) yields 3.96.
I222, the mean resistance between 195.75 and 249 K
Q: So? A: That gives 0.919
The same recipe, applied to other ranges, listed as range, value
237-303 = 1.13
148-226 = 1.2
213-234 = 0.717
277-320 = 1.22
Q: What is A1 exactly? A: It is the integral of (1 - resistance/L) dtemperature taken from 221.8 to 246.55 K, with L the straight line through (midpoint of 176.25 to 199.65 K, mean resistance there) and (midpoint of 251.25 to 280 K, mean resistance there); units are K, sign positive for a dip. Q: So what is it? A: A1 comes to 9.28 K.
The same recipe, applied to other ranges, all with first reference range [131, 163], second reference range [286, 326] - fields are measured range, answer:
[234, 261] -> 5.49 K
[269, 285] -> 0.60 K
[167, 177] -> -0.47 K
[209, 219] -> 2.58 K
